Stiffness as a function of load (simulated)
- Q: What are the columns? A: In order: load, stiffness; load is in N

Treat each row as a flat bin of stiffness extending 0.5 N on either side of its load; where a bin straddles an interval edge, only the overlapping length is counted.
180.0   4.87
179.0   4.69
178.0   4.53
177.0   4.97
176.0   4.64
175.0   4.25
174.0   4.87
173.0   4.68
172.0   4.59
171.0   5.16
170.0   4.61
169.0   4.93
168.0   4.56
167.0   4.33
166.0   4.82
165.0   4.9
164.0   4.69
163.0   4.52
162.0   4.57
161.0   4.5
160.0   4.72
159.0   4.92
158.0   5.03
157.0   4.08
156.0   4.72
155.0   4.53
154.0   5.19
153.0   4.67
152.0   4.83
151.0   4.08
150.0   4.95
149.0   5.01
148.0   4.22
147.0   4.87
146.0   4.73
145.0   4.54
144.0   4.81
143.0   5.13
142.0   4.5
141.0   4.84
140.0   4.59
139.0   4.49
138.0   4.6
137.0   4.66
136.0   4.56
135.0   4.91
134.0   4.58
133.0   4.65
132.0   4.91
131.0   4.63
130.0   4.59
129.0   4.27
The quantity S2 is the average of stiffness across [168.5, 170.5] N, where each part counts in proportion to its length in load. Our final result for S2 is 4.77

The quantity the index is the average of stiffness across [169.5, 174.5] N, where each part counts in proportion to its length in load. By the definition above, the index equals 4.78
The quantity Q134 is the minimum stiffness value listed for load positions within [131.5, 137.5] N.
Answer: 4.56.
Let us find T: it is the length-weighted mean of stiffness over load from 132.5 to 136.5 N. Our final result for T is 4.67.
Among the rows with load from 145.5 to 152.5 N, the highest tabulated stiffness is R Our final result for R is 5.01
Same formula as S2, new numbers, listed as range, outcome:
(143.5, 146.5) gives 4.69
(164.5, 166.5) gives 4.86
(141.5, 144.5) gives 4.81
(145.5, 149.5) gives 4.71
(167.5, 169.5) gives 4.74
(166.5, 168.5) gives 4.45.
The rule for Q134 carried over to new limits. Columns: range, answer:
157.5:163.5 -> 4.5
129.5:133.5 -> 4.59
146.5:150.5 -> 4.22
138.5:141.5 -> 4.49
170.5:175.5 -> 4.25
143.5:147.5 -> 4.54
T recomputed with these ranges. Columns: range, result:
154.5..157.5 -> 4.44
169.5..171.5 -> 4.88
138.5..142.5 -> 4.61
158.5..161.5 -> 4.71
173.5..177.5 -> 4.68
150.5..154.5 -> 4.69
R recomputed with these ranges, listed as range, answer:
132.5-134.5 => 4.65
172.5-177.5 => 4.97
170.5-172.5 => 5.16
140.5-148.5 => 5.13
